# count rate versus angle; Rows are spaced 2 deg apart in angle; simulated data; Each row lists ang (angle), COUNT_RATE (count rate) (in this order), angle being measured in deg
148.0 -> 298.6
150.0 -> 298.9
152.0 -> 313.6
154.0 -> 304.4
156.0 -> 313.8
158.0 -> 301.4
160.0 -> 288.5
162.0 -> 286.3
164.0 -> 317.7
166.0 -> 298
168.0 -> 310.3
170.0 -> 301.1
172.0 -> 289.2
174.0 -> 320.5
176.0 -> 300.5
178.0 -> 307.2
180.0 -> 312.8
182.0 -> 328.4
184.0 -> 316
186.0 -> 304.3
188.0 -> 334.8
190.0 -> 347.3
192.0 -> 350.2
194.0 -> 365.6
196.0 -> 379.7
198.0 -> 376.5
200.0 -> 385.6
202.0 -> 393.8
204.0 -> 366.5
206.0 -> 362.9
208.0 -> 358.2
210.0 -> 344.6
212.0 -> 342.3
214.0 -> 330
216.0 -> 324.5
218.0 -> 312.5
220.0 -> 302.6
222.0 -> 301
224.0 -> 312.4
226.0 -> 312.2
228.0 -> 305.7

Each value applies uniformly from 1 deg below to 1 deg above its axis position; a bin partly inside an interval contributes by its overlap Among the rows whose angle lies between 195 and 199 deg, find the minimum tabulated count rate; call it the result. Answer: 376.5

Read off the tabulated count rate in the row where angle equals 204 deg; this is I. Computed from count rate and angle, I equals 366.5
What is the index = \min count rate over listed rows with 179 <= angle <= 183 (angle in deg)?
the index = 312.8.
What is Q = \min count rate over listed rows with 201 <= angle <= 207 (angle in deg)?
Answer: 362.9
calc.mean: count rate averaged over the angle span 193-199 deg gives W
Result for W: 374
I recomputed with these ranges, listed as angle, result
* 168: 310.3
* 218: 312.5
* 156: 313.8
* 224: 312.4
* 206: 362.9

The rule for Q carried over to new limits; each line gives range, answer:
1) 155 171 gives 286.3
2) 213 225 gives 301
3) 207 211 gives 344.6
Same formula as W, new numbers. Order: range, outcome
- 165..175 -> 304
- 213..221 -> 317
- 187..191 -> 341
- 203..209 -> 363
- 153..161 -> 302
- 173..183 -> 314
